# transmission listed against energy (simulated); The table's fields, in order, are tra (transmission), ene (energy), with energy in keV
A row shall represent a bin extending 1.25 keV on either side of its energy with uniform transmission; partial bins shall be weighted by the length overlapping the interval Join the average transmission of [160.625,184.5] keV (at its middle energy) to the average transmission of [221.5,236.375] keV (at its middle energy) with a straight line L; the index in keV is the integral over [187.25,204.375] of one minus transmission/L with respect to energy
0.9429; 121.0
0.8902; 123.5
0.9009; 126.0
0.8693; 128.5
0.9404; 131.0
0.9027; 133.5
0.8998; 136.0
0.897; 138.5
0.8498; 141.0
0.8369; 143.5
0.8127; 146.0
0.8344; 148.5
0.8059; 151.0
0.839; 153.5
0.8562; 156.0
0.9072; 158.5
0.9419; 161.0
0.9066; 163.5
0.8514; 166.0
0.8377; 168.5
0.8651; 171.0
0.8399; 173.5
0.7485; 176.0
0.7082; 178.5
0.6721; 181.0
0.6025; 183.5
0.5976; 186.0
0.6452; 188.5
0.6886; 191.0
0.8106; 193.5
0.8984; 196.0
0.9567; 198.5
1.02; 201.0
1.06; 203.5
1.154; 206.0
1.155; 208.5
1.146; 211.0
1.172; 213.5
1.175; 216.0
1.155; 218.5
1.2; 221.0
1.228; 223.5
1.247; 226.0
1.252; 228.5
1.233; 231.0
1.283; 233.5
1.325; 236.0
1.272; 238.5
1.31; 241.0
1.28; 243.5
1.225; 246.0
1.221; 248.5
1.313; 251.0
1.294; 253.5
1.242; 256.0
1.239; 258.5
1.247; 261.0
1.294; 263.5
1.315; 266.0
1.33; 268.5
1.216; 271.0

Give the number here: 2.2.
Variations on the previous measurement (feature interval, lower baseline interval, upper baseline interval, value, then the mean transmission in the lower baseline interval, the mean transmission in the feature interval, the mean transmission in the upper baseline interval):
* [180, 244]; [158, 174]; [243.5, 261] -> 2.0 keV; 0.879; 1.06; 1.26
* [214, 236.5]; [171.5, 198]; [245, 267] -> -4.2 keV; 0.732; 1.23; 1.27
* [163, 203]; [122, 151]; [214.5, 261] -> 9.6 keV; 0.873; 0.793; 1.25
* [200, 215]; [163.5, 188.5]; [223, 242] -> -1.2 keV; 0.75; 1.12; 1.27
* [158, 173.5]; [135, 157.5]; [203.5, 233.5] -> 1.0 keV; 0.848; 0.88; 1.19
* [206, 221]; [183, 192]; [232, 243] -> -2.9 keV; 0.635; 1.16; 1.29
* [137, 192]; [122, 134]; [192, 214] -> 9.4 keV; 0.901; 0.798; 1.03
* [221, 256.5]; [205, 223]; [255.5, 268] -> -1.2 keV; 1.17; 1.26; 1.27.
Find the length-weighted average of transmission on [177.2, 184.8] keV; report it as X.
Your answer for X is 0.661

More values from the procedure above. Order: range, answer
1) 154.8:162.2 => 0.902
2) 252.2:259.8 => 1.26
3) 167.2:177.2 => 0.823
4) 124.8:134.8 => 0.903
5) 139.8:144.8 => 0.843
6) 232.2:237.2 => 1.3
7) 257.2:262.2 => 1.24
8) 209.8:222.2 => 1.17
